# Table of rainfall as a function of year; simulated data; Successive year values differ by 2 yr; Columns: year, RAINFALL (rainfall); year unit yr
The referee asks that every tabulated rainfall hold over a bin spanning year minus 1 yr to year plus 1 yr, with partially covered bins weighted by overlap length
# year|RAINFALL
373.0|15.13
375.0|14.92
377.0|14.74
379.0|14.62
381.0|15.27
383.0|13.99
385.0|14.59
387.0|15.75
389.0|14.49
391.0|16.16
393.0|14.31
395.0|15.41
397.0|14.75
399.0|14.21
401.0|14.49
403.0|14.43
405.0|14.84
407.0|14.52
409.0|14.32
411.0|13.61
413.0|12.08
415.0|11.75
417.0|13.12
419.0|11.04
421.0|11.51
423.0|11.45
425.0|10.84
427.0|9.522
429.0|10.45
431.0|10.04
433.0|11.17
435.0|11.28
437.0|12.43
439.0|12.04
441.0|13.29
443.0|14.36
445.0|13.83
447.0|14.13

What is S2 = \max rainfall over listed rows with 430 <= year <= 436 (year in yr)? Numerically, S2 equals 11.28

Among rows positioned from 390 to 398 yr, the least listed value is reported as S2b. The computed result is 14.31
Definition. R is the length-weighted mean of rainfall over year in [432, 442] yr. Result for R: 12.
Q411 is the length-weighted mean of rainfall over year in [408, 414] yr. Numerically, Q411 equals 13.3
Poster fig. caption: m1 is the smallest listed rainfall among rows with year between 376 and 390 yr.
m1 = 13.99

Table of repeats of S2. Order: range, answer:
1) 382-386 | 14.59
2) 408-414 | 14.32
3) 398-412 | 14.84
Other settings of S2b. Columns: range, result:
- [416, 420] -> 11.04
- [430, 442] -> 10.04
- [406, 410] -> 14.32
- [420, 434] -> 9.522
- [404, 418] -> 11.75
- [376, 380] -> 14.62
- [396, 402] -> 14.21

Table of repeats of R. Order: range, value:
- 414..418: 12.4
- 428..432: 10.2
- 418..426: 11.2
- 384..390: 14.9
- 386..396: 15.2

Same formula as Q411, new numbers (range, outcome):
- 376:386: 14.6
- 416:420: 12.1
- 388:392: 15.3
